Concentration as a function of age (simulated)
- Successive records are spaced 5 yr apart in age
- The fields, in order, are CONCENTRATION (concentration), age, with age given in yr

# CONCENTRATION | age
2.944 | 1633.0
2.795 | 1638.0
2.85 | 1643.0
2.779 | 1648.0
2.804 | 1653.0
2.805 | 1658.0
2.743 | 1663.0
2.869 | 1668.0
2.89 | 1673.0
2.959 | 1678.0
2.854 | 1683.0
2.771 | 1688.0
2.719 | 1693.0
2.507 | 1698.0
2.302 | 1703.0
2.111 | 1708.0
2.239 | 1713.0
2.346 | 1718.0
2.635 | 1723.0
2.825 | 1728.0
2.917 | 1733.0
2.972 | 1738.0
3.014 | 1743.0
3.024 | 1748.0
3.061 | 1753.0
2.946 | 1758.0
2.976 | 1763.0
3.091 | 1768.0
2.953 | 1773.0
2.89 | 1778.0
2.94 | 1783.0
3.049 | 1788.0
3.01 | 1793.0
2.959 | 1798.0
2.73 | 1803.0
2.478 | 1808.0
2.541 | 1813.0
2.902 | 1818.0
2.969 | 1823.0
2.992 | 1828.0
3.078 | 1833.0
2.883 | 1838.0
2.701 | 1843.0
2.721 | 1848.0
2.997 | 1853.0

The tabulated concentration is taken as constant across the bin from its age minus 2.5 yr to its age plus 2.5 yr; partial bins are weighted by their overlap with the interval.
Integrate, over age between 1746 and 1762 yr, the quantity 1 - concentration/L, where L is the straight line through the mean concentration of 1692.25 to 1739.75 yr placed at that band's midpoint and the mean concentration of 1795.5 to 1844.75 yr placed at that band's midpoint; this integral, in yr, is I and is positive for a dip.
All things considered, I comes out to -2.2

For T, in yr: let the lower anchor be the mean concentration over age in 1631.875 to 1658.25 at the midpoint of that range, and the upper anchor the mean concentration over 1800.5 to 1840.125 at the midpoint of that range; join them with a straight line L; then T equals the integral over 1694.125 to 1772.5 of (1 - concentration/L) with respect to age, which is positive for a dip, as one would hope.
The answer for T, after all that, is 2.4 yr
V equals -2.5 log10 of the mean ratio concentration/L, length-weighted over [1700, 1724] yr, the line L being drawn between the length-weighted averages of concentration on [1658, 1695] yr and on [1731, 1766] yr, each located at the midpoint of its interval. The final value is 0.25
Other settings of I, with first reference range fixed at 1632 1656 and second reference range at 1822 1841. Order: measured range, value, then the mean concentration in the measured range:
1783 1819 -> 1.6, 2.82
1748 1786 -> -0.8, 2.98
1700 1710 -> 2.3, 2.23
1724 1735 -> 0.2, 2.84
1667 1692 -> 0.0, 2.86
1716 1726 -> 1.3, 2.51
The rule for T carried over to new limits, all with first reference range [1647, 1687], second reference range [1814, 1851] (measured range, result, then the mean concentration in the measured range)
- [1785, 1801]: -0.7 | 3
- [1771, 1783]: -0.2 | 2.92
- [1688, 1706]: 2.0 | 2.53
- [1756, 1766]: -0.4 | 2.97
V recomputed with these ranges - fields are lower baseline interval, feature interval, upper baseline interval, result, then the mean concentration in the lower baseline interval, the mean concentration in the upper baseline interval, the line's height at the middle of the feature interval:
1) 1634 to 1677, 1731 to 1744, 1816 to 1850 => -0.040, 2.83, 2.89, 2.86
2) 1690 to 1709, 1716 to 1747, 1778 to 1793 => -0.063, 2.44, 2.98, 2.64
